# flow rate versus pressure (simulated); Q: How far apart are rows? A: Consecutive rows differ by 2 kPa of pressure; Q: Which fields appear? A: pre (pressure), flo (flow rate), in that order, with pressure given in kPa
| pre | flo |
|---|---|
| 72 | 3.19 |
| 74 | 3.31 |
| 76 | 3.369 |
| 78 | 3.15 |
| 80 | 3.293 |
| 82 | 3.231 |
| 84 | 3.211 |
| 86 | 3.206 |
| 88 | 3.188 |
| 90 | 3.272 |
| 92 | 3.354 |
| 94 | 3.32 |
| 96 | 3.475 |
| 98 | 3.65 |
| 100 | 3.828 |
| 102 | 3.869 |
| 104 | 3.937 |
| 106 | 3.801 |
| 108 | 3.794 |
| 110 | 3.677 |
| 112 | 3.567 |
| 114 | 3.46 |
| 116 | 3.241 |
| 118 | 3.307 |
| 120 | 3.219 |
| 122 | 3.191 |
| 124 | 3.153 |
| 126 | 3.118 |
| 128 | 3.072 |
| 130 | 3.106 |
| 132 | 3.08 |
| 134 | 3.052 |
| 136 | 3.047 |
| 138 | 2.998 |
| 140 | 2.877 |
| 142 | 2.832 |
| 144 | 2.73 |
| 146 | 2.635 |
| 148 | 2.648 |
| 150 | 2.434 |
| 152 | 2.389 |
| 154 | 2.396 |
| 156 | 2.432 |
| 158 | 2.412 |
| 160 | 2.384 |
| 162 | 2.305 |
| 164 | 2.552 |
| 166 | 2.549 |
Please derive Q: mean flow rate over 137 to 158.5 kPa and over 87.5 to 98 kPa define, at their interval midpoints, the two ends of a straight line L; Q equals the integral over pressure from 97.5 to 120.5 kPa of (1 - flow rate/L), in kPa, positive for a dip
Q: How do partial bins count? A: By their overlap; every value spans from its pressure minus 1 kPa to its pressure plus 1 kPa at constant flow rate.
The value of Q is -3.5 kPa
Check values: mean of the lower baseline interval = 3.36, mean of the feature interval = 3.62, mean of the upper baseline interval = 2.62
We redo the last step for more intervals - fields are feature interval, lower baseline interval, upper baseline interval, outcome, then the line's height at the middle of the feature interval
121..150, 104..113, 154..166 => 0.9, 3.05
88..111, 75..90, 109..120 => -1.9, 3.34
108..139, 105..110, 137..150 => 0.8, 3.32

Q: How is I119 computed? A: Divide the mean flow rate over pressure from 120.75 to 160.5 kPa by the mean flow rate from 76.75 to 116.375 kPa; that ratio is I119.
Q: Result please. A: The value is 0.81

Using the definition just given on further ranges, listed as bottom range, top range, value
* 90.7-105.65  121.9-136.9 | 0.85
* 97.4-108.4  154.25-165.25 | 0.63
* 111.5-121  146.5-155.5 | 0.74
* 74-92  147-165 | 0.75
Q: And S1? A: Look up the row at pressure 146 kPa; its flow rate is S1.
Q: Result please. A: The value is 2.635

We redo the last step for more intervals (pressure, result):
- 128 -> 3.072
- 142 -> 2.832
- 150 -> 2.434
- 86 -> 3.206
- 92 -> 3.354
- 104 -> 3.937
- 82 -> 3.231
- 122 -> 3.191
